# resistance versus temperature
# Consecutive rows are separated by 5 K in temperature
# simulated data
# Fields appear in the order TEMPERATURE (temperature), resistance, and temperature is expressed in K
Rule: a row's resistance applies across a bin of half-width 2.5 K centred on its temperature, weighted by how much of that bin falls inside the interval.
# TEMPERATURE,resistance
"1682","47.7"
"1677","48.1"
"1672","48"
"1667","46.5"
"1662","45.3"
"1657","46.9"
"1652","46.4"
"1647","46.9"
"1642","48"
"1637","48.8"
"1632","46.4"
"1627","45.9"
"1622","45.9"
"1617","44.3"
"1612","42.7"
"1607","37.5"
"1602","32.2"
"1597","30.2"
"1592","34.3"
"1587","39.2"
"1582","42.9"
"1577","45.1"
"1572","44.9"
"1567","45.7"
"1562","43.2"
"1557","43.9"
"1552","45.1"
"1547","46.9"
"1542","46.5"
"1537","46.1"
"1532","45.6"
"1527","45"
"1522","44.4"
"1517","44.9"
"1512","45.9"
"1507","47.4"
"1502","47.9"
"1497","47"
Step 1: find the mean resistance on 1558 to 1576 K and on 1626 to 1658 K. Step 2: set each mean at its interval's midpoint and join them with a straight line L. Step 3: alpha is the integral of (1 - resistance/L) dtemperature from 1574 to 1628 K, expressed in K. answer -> 6.9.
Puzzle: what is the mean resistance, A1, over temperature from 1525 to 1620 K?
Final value 42.2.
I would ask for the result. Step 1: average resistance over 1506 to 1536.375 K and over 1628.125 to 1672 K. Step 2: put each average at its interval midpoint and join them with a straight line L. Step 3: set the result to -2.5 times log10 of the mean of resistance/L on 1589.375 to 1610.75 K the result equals 0.33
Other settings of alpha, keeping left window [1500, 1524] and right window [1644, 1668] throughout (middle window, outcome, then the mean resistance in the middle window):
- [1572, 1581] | 0.31 K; 44.7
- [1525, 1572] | 0.88 K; 45.3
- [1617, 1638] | 0.02 K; 46.3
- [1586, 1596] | 2.35 K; 35.4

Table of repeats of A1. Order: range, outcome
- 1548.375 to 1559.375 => 44.8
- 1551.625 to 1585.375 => 44.2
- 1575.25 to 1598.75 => 38.4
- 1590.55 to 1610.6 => 34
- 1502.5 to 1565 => 45.5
